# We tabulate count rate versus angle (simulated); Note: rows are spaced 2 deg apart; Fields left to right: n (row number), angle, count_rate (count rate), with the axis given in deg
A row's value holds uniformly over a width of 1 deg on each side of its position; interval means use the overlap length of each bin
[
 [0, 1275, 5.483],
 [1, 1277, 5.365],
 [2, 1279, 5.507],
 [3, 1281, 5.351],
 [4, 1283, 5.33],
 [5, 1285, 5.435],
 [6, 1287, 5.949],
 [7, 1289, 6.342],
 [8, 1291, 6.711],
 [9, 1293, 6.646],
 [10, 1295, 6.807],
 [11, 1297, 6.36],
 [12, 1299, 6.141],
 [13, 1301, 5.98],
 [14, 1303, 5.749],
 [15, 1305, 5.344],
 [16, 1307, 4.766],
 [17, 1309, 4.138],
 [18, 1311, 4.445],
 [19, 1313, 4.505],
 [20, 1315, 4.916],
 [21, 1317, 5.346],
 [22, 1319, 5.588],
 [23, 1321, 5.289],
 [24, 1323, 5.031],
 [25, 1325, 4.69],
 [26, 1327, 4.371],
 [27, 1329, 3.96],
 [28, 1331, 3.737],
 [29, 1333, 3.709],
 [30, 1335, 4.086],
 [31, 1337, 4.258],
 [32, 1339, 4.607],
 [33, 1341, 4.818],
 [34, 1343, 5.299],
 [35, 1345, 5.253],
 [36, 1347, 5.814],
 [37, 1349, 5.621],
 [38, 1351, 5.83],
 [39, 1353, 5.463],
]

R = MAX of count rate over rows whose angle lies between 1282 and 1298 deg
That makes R 6.807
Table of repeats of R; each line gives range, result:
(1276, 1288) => 5.949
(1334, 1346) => 5.299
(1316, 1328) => 5.588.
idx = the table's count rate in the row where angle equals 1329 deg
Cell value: 3.96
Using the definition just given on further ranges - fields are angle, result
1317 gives 5.346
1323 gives 5.031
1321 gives 5.289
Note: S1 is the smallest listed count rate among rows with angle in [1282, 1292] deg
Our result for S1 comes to 5.33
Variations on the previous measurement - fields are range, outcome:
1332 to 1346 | 3.709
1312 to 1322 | 4.505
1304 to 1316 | 4.138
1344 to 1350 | 5.253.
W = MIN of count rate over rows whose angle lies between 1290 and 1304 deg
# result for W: 5.749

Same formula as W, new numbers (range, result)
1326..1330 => 3.96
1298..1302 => 5.98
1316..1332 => 3.737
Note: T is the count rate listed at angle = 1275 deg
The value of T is 5.483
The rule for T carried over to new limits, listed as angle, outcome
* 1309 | 4.138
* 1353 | 5.463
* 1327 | 4.371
